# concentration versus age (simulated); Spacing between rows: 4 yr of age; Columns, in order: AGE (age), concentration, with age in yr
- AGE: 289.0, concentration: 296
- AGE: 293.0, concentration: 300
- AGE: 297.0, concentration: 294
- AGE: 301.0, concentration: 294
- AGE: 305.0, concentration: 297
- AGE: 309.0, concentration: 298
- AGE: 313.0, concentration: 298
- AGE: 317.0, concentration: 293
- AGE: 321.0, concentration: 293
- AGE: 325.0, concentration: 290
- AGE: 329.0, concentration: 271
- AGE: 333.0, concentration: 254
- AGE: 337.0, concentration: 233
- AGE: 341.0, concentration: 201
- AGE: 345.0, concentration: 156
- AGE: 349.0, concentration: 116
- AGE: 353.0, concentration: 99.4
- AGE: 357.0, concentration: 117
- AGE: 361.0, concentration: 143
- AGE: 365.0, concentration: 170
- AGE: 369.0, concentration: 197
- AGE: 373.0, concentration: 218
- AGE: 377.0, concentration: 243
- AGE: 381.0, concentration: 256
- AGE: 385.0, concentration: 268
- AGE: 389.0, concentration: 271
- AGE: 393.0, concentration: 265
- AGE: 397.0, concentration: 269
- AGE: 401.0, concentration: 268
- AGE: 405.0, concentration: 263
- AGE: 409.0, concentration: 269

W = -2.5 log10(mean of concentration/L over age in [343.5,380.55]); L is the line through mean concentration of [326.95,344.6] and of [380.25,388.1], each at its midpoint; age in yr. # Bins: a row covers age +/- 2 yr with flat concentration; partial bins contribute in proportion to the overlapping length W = 0.449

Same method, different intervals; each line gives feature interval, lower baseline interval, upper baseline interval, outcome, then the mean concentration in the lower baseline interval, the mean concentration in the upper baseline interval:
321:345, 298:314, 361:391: 0.10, 296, 226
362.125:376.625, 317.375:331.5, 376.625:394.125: 0.33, 285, 262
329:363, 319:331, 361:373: 0.36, 285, 182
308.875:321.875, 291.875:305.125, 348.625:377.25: -0.14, 296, 161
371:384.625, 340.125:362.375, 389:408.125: -0.16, 135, 267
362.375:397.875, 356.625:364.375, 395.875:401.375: -0.16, 140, 269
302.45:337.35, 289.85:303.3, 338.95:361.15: -0.25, 296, 139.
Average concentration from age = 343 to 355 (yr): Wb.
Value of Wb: 124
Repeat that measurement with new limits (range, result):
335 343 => 217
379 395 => 265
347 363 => 119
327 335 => 262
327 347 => 223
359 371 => 170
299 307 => 296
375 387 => 256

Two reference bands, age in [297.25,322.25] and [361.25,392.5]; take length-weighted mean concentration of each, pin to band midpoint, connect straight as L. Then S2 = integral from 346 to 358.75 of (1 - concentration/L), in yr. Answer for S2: 7.0 yr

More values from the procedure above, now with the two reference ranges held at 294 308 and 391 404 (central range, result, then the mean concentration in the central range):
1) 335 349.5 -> 5.16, 183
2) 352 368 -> 8.03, 138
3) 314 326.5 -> -0.12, 293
